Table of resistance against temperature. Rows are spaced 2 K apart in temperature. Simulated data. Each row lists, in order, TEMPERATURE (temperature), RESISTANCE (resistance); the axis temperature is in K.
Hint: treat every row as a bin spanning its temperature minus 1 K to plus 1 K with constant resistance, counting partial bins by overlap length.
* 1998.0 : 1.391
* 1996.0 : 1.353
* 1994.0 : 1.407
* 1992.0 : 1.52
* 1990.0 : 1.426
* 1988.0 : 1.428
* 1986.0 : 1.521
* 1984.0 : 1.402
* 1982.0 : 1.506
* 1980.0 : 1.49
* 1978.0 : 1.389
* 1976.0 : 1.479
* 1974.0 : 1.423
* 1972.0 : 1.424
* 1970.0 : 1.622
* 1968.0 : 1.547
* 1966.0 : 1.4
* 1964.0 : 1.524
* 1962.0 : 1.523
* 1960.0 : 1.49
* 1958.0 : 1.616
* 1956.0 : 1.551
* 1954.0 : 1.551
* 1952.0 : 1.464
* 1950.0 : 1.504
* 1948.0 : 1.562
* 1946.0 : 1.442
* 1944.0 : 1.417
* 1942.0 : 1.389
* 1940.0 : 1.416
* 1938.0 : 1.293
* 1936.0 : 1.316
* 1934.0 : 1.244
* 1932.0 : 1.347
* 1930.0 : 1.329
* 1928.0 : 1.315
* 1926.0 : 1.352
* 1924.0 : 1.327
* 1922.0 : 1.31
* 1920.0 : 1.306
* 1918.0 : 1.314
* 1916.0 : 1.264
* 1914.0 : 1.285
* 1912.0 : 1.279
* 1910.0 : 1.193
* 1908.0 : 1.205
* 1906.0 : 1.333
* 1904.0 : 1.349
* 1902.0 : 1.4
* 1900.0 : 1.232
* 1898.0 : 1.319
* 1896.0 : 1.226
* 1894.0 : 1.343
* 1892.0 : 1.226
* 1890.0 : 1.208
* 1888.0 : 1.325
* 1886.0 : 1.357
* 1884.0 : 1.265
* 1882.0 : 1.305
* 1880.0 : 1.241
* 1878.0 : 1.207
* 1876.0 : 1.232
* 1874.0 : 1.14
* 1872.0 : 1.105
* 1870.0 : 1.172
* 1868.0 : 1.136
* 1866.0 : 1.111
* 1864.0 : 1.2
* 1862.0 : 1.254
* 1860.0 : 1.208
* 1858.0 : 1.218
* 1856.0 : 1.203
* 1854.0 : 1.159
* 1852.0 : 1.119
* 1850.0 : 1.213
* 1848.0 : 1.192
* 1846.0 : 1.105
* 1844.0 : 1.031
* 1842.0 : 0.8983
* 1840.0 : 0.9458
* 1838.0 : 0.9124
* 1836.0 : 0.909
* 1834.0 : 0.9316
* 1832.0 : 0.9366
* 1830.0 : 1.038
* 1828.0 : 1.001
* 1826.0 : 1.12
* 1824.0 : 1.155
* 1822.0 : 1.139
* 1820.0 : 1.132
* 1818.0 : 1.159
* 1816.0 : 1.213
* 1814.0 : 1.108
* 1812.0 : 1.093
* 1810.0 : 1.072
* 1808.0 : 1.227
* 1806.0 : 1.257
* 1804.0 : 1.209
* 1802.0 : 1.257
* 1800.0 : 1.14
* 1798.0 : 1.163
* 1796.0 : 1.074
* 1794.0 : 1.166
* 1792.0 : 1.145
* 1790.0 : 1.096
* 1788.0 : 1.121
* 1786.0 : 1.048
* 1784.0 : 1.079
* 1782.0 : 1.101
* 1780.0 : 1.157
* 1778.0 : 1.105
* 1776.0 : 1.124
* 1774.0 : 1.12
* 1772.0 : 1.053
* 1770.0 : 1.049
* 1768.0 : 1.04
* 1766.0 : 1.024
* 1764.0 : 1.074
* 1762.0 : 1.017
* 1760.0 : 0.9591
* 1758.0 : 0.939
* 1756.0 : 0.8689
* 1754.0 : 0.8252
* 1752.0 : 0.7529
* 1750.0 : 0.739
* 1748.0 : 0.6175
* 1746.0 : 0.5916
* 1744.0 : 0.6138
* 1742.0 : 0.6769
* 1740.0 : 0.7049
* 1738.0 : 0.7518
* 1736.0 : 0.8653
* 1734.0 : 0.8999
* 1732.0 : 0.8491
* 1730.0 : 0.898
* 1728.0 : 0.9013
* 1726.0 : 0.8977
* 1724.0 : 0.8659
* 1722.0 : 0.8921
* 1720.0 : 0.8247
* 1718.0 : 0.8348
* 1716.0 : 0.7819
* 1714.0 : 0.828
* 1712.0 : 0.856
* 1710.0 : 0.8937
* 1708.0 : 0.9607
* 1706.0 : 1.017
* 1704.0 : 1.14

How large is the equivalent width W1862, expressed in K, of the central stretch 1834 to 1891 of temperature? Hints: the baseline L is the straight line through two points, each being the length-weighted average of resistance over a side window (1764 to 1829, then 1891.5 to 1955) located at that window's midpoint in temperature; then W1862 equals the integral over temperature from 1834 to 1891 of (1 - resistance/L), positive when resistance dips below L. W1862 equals 3.9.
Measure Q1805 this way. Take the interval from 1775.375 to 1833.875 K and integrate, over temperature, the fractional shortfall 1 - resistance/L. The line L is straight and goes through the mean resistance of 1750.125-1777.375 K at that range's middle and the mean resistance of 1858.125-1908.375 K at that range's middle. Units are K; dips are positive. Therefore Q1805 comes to -2.9 K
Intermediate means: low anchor 0.982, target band 1.12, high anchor 1.24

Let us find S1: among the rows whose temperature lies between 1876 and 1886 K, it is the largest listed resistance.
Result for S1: 1.357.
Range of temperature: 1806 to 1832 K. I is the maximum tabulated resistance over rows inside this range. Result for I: 1.257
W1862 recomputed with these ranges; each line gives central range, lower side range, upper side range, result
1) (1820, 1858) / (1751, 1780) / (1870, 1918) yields 2.9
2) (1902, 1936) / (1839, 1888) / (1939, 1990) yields 1.0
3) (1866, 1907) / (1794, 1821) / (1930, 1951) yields 1.4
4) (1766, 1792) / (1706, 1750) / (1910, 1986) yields -3.8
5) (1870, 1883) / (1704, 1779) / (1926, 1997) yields 0.3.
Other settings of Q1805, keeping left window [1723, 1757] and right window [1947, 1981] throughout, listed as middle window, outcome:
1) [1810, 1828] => -1.58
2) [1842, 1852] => 0.16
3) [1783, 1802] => -3.38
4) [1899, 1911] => 0.26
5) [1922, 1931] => 0.35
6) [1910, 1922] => 0.59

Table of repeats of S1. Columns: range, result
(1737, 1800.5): 1.166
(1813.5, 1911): 1.4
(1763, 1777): 1.124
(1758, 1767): 1.074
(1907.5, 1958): 1.616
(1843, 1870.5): 1.254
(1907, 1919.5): 1.314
